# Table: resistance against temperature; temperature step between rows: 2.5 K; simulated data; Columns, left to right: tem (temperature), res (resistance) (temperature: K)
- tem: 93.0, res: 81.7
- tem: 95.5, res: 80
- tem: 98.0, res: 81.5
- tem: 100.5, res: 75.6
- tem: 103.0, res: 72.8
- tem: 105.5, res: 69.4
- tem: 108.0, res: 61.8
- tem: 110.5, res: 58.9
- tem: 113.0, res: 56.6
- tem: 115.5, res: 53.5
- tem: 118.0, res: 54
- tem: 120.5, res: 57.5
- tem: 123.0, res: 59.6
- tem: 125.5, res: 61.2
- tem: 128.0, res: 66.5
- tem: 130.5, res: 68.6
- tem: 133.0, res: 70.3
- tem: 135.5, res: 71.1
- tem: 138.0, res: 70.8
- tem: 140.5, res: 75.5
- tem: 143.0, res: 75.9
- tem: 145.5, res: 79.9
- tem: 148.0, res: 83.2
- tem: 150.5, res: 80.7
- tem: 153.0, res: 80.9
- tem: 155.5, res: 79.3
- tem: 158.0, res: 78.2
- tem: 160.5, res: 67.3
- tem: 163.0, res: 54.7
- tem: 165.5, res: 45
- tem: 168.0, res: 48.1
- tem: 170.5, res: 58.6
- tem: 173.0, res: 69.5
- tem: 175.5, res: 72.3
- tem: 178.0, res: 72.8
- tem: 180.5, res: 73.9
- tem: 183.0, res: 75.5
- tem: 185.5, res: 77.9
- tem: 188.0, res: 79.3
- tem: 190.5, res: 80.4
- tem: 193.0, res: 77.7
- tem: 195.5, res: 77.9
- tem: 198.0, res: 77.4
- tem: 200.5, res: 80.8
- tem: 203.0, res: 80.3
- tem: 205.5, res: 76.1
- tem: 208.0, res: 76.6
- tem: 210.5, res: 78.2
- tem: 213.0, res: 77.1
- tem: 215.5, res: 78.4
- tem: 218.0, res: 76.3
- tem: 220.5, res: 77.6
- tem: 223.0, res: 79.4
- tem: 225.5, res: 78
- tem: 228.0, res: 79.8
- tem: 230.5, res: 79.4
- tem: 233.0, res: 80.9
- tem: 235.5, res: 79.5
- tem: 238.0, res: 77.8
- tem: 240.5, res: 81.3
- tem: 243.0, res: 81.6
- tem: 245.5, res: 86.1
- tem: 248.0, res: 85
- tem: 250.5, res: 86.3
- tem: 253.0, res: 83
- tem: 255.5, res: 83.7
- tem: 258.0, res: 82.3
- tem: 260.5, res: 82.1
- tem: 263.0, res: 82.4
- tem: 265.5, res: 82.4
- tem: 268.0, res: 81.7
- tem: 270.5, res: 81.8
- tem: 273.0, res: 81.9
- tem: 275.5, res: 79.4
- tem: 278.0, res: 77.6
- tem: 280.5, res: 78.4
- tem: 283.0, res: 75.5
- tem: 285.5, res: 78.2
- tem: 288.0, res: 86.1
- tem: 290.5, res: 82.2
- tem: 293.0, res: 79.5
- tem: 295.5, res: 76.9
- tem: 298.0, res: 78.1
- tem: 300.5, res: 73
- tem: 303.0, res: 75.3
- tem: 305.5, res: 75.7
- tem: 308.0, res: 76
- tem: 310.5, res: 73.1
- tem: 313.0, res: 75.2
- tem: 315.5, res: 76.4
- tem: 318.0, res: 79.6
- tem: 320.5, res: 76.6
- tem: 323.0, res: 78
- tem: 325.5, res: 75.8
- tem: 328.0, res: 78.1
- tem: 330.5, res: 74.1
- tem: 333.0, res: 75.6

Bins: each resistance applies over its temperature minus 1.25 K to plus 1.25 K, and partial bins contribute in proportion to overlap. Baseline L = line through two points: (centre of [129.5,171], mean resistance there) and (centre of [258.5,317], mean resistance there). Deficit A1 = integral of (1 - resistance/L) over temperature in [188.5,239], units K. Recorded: -3.0 K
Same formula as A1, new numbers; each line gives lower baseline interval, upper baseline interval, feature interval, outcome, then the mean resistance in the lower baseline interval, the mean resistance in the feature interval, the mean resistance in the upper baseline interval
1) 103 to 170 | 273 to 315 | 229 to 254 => -2.7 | 66.5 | 82.1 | 77.6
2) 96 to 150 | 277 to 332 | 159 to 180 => 2.6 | 68.2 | 61.7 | 77.2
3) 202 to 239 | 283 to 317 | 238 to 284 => -2.3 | 78.4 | 81.7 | 77.3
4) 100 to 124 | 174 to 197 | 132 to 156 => -3.1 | 61.6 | 76.7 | 76.3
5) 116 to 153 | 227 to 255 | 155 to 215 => 2.6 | 69.7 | 72.3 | 81.9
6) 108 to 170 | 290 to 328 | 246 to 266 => -2.7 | 66.4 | 83.5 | 76.7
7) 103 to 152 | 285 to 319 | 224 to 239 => -1.2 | 67.3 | 79.3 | 77.5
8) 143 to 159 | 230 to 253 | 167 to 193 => 3.0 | 80.1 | 71.4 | 82.1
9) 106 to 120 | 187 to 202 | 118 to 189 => -1.6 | 57.7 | 69.5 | 78.9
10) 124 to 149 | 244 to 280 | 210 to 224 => 0.2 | 72.1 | 77.8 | 82.5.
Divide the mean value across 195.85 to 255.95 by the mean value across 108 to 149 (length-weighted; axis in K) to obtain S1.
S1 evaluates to 1.21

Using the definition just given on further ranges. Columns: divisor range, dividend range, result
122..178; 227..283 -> 1.18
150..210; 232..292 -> 1.12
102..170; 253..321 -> 1.19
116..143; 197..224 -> 1.19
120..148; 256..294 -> 1.16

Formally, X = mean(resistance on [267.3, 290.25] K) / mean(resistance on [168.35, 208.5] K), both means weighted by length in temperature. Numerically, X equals 1.1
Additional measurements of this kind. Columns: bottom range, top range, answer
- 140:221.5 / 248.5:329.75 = 1.07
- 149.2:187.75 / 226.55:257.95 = 1.18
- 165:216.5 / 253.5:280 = 1.11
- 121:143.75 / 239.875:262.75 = 1.22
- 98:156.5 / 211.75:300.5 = 1.16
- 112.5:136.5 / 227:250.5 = 1.32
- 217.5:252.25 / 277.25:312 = 0.96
